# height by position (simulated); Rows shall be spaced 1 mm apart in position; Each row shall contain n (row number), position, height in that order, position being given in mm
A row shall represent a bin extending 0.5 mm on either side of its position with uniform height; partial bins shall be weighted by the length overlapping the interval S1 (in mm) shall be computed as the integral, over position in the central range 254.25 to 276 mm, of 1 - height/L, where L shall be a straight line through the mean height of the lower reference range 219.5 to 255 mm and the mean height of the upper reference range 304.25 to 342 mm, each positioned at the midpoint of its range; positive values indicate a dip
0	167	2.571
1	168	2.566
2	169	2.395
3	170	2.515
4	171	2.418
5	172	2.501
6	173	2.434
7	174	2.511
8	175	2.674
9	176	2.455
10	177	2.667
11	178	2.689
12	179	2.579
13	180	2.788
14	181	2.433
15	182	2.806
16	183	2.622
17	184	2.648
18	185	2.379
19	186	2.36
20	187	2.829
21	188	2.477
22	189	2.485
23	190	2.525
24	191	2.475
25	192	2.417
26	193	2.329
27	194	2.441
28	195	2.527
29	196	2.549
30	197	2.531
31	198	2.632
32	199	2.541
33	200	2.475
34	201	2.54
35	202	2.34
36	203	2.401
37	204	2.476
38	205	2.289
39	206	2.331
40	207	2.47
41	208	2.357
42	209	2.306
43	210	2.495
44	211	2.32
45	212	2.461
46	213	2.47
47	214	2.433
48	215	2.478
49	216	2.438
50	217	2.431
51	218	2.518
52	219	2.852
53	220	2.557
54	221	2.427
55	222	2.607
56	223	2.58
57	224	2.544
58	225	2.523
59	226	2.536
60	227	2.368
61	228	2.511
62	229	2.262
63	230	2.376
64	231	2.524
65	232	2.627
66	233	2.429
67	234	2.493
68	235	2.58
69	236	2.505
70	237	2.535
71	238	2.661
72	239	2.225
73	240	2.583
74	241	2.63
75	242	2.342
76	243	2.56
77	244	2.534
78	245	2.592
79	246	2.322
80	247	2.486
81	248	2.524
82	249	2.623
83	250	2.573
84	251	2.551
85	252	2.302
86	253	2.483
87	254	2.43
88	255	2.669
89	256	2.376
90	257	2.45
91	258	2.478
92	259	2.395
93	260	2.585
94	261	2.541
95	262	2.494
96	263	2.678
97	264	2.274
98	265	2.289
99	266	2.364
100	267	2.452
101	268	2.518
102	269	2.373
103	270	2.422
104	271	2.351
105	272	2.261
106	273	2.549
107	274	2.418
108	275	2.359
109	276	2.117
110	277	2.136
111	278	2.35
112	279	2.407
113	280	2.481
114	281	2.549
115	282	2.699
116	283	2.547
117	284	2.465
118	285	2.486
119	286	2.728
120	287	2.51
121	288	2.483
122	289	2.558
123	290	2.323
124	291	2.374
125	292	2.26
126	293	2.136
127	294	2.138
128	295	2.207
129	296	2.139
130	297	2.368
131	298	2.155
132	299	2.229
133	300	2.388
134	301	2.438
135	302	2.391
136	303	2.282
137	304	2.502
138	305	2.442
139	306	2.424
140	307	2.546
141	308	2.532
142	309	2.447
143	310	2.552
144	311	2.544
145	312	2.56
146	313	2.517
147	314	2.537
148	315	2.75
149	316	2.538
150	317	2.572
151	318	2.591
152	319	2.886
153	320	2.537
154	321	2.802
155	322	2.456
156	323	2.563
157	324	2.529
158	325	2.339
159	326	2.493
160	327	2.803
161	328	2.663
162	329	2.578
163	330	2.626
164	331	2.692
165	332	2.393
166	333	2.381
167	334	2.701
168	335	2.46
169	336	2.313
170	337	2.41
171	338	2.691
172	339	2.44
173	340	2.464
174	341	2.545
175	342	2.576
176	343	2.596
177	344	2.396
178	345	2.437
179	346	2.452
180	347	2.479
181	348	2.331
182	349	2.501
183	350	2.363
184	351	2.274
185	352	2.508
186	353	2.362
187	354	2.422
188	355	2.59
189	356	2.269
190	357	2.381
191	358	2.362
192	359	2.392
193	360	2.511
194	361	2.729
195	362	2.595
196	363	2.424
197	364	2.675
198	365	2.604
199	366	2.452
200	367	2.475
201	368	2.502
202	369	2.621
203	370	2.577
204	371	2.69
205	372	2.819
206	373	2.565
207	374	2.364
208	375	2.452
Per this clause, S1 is 0.7 mm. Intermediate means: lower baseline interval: 2.5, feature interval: 2.44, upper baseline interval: 2.55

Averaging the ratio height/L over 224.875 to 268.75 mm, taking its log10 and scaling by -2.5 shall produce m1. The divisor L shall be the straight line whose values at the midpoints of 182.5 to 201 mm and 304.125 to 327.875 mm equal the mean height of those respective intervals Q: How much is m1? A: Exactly 0.02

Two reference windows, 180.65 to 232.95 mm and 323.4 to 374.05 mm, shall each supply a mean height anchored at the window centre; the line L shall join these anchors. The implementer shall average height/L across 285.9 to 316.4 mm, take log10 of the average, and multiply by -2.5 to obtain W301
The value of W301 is 0.04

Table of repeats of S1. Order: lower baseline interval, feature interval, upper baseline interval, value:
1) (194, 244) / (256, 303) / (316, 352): 2.0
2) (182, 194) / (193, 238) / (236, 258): 0.5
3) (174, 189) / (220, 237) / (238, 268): 0.2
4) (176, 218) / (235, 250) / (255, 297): -0.4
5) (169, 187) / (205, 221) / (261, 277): 0.3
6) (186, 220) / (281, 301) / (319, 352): 0.9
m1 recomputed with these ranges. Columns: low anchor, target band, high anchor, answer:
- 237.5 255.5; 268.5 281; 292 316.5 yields 0.04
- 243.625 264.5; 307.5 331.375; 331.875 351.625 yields -0.05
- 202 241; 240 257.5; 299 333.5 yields 0.00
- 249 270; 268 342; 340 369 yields 0.00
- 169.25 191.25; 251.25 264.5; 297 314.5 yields 0.00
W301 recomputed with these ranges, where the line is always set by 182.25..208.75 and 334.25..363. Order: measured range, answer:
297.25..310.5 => 0.03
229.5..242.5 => -0.01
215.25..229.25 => -0.02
